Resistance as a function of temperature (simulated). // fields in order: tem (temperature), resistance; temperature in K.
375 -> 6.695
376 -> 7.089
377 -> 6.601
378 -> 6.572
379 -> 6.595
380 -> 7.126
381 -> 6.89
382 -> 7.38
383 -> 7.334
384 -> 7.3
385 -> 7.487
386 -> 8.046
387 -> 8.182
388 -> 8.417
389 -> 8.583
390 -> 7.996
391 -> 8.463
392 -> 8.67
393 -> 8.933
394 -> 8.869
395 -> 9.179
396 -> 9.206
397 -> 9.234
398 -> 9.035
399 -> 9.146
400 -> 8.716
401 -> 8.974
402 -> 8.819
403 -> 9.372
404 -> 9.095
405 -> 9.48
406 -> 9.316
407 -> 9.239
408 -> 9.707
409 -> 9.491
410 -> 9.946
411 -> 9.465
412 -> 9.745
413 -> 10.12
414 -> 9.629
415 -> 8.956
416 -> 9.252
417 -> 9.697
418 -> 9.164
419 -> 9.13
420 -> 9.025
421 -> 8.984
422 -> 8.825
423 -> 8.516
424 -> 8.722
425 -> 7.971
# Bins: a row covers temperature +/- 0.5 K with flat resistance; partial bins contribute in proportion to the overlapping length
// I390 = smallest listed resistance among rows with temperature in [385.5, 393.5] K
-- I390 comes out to 7.996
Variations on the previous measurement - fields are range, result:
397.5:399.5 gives 9.035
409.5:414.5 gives 9.465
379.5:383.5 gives 6.89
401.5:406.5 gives 8.819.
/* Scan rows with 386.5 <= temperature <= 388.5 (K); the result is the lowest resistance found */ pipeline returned 8.182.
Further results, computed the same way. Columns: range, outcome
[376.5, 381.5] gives 6.572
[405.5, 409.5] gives 9.239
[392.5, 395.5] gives 8.869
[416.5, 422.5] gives 8.825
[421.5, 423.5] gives 8.516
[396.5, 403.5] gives 8.716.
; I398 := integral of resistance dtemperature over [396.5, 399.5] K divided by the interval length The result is 9.14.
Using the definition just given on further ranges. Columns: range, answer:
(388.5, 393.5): 8.53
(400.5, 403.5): 9.05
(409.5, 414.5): 9.78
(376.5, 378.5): 6.59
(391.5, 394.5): 8.82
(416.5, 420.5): 9.25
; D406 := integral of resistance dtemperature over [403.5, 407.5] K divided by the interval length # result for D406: 9.28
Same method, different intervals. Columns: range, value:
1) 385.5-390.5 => 8.24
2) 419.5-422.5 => 8.94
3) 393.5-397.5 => 9.12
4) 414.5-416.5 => 9.1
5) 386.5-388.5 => 8.3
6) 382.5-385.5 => 7.37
